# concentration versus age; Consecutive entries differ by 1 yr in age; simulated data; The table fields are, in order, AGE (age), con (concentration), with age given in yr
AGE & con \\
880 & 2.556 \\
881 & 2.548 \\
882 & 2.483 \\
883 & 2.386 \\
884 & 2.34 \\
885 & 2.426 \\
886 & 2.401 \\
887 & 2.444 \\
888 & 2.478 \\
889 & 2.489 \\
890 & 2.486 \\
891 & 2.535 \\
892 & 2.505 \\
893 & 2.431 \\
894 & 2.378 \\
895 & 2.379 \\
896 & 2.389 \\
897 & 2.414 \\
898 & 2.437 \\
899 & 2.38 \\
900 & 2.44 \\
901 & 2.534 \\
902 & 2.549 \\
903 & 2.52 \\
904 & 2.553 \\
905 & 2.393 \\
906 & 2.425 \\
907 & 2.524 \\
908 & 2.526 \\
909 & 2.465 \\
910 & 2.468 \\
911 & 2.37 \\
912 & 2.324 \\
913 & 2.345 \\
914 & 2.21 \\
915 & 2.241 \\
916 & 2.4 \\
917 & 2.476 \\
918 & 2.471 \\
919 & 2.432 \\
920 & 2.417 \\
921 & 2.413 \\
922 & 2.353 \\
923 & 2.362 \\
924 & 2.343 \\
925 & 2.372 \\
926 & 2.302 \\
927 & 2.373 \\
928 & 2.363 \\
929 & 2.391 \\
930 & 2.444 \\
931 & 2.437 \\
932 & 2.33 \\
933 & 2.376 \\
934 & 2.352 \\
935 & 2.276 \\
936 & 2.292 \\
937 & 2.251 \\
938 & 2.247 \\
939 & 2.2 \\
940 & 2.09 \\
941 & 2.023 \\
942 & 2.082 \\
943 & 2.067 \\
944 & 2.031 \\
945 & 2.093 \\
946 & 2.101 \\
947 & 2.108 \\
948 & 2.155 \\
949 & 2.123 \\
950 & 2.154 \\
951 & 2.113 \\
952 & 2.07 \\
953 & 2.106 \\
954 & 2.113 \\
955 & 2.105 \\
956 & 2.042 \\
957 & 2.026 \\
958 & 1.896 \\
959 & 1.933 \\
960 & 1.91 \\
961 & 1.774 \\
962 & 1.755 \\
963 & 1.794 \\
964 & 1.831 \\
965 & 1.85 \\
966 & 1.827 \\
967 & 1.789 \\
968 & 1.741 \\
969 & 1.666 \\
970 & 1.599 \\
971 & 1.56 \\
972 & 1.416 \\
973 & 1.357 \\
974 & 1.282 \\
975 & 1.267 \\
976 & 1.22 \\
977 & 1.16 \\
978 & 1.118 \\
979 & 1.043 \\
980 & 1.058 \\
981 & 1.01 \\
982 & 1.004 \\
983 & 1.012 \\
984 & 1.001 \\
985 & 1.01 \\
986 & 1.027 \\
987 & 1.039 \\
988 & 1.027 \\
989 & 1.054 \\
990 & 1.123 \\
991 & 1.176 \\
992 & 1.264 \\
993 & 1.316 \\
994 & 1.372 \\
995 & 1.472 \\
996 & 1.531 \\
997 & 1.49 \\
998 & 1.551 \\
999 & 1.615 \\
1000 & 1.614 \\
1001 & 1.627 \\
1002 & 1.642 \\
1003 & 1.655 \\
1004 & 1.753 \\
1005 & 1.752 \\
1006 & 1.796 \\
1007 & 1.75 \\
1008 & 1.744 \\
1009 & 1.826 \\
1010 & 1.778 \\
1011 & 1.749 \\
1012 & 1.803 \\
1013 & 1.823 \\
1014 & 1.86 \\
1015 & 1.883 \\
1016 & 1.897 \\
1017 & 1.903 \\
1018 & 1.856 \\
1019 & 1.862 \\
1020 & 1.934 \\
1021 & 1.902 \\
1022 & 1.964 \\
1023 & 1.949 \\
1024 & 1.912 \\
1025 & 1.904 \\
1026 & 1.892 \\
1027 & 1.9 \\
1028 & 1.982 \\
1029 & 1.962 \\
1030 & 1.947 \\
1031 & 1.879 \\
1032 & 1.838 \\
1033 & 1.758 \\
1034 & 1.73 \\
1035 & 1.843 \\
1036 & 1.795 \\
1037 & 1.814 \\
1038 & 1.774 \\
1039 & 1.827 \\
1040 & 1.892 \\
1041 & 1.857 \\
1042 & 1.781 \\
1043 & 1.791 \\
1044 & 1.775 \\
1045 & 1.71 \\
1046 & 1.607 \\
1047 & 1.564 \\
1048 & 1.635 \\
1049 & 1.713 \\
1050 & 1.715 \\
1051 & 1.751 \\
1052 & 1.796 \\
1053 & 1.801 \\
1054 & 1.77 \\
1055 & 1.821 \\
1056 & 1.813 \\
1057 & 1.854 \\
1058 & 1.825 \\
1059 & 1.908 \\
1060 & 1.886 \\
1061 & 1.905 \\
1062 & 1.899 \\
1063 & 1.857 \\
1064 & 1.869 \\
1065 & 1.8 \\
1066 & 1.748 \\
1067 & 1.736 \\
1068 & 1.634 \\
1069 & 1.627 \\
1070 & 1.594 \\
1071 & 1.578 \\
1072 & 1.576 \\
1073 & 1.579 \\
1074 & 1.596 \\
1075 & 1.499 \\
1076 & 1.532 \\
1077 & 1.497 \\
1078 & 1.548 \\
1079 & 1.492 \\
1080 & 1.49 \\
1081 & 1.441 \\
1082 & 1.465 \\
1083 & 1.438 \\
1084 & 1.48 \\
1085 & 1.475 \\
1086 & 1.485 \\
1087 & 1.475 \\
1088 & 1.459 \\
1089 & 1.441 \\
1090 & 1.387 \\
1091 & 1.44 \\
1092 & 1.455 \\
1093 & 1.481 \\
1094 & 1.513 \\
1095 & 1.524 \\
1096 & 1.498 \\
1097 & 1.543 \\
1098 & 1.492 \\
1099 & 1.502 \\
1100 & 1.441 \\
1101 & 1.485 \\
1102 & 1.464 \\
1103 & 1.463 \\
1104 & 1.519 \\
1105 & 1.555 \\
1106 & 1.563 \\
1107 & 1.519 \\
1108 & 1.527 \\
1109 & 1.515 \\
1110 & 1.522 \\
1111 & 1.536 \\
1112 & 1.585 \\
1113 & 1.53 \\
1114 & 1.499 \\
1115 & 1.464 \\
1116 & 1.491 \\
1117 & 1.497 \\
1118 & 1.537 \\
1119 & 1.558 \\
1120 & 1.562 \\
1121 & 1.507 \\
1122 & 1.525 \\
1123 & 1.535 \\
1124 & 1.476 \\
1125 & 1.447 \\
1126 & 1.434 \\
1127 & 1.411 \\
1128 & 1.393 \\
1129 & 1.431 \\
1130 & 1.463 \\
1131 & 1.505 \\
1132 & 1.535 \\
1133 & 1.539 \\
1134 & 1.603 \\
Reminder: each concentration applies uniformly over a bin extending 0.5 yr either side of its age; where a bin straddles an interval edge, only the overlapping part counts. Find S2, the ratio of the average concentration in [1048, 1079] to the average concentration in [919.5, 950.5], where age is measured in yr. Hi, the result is 0.8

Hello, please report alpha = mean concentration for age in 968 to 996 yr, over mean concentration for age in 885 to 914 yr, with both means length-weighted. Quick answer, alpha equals 0.5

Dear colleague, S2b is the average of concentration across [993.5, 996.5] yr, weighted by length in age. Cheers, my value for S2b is 1.46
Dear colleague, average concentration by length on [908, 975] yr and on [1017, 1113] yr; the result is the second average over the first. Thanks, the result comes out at 0.8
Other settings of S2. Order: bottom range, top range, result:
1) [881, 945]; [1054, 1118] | 0.66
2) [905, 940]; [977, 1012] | 0.59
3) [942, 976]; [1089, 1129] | 0.80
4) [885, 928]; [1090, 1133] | 0.62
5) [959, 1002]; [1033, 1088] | 1.21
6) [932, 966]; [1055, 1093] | 0.78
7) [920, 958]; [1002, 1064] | 0.82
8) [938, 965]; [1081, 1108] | 0.73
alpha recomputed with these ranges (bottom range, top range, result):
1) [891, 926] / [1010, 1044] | 0.77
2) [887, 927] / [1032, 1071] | 0.73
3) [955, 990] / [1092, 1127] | 1.04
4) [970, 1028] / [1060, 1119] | 1.02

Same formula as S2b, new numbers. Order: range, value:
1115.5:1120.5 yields 1.53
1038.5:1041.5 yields 1.86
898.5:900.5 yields 2.41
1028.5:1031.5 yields 1.93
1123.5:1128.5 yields 1.43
